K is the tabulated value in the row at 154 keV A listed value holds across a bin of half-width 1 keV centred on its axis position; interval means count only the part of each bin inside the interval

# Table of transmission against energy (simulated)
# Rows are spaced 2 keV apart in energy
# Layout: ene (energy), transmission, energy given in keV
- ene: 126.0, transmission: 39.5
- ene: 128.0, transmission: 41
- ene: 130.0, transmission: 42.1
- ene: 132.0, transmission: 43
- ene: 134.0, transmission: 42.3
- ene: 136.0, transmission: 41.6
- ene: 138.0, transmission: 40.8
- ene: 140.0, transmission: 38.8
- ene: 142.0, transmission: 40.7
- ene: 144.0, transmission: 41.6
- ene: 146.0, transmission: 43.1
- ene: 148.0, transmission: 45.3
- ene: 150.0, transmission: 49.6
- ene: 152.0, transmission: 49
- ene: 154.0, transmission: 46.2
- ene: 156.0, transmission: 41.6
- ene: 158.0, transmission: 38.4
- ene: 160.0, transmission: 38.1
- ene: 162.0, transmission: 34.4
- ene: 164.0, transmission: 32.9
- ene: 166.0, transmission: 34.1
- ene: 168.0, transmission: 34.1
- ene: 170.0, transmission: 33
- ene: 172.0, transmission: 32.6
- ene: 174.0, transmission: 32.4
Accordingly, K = 46.2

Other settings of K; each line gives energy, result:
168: 34.1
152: 49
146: 43.1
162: 34.4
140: 38.8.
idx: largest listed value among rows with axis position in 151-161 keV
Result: 49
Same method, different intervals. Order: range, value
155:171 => 41.6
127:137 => 43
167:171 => 34.1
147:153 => 49.6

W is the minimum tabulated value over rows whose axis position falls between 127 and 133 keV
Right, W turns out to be 41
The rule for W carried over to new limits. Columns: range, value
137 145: 38.8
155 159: 38.4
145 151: 43.1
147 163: 34.4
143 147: 41.6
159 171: 32.9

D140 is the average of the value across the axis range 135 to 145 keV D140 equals 40.7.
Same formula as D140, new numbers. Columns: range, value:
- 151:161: 42.7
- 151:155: 47.6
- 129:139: 42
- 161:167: 33.8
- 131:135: 42.6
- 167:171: 33.5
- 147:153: 48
